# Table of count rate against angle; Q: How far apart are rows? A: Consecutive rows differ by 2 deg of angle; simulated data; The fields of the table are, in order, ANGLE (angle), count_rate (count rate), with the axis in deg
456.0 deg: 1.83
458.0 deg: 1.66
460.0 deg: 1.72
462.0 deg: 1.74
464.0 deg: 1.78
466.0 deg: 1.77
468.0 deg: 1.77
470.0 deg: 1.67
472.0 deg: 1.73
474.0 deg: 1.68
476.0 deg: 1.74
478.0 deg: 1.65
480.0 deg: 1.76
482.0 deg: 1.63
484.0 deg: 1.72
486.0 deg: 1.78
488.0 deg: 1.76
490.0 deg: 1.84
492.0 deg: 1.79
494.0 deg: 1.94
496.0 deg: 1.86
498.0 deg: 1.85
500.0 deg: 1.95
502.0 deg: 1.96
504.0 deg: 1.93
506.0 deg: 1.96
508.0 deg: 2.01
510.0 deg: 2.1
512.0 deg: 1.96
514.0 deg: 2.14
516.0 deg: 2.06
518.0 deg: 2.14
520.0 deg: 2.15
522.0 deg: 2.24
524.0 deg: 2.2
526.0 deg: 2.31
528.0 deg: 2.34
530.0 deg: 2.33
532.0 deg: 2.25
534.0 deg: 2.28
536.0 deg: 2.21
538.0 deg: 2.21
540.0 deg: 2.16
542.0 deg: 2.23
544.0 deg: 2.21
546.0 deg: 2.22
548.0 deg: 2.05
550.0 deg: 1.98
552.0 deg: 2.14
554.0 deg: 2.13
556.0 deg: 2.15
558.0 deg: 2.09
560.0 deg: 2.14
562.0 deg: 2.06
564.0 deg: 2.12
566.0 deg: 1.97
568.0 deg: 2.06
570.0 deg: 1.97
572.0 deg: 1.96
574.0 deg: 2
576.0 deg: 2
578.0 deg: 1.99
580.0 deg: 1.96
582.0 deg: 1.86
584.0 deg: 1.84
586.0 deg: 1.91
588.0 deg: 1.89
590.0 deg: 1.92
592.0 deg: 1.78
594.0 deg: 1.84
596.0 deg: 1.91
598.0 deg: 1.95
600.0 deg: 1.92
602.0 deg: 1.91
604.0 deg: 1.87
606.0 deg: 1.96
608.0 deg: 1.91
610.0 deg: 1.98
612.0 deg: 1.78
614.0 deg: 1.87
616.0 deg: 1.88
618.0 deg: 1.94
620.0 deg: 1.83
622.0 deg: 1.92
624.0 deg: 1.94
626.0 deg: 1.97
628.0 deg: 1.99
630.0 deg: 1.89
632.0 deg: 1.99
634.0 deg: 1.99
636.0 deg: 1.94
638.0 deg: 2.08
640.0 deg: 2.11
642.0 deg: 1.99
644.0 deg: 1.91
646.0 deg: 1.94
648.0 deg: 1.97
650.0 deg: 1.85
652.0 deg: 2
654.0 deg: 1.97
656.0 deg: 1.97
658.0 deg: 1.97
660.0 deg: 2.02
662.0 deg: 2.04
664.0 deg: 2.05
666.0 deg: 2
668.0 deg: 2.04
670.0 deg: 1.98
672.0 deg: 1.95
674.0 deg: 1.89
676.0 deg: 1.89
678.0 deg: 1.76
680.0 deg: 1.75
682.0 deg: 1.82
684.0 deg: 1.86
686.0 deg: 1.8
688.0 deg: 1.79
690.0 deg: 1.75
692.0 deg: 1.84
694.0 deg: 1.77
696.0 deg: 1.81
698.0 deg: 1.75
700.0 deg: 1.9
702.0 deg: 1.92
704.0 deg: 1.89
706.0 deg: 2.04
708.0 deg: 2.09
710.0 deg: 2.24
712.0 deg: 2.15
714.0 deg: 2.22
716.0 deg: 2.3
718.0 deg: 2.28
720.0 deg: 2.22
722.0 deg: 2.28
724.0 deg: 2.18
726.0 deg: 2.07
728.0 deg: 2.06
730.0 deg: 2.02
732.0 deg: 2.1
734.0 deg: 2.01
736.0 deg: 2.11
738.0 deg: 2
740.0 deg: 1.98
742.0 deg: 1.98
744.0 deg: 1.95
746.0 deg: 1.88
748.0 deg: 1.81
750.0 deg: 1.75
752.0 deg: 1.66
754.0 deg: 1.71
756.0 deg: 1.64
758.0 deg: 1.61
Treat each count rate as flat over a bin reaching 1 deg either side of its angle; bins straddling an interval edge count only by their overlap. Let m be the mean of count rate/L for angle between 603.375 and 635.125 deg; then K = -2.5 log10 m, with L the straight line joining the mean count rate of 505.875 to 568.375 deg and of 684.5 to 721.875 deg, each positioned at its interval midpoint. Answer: 0.08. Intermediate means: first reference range 2.15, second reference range 1.99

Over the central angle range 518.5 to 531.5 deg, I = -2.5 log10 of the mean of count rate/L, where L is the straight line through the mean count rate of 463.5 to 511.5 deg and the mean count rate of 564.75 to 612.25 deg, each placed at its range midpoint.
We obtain -0.21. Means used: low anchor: 1.82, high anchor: 1.93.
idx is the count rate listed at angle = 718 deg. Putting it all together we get 2.28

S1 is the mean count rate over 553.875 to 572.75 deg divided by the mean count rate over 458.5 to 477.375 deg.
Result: 1.2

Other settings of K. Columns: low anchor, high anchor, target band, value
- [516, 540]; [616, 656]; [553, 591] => 0.06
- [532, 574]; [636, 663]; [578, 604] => 0.09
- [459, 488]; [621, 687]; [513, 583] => -0.17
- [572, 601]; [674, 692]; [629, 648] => -0.07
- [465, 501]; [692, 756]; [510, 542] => -0.21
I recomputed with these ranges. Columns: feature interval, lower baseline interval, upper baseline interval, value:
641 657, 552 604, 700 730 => 0.06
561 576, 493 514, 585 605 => -0.06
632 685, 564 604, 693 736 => 0.03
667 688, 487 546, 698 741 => 0.12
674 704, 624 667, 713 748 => 0.12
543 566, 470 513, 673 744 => -0.13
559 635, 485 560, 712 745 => 0.08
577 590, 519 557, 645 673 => 0.11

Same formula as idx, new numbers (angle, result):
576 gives 2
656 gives 1.97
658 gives 1.97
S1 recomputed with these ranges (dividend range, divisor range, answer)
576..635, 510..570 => 0.89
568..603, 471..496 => 1.09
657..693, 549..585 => 0.94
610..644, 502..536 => 0.91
